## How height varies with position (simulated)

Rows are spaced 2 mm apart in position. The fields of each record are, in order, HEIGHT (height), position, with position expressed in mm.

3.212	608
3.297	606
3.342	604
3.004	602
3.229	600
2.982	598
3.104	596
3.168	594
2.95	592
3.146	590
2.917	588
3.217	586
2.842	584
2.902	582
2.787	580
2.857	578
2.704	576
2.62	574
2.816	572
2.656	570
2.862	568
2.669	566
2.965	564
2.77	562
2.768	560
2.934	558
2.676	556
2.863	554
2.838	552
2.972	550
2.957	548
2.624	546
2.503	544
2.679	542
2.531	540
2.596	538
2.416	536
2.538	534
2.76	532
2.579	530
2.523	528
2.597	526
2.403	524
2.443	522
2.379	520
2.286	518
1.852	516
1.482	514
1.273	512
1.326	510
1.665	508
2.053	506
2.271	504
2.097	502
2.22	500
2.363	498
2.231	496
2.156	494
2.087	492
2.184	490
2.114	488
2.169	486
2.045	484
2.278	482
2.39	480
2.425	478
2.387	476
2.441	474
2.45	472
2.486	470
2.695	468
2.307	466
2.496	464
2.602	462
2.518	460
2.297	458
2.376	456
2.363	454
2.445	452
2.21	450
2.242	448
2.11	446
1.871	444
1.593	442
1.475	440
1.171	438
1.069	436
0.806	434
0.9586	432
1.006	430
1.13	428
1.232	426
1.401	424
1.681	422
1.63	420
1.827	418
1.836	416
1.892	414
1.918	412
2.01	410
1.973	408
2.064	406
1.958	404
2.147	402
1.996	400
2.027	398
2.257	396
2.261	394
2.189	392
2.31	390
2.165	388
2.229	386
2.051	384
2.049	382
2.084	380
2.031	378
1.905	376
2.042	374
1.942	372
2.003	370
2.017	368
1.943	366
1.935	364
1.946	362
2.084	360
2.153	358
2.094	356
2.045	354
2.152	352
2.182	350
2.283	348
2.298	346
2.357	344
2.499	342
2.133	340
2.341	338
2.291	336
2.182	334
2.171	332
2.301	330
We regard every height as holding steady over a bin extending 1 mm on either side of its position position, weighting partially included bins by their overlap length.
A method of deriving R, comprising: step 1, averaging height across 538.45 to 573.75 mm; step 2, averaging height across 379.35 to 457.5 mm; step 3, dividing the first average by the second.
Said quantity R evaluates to 1.5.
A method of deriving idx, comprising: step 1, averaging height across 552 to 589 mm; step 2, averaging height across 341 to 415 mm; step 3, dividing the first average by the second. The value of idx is 1.35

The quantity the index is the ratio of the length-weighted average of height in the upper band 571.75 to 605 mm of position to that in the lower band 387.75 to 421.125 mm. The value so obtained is 1.5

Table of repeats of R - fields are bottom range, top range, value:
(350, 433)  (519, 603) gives 1.45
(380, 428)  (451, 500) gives 1.20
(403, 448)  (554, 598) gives 1.81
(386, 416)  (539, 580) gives 1.33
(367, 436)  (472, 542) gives 1.21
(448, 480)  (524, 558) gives 1.10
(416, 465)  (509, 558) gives 1.37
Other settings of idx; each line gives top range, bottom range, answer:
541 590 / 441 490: 1.22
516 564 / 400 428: 1.46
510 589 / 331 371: 1.21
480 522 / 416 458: 1.24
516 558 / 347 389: 1.26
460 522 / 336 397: 1.02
